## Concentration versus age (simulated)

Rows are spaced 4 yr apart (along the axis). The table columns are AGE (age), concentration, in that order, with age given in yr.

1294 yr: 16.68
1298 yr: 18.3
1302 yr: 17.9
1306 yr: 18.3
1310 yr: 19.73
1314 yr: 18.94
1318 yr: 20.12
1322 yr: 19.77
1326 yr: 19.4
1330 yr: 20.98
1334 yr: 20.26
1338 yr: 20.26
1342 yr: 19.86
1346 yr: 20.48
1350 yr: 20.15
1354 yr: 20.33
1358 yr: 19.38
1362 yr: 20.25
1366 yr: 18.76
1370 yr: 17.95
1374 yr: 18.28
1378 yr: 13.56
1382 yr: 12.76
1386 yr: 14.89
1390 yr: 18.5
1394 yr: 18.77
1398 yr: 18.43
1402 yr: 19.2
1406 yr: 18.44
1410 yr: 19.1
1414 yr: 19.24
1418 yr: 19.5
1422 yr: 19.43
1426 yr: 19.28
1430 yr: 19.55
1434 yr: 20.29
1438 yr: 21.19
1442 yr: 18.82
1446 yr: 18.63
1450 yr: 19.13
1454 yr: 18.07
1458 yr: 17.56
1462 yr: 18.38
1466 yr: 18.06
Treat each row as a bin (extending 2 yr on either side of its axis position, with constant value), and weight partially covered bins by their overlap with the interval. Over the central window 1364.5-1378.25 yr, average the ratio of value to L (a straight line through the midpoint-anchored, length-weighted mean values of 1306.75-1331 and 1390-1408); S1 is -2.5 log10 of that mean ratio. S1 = 0.09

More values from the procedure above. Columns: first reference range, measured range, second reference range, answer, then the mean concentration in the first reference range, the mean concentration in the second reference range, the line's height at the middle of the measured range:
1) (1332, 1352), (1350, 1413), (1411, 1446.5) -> 0.11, 20.2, 19.6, 19.9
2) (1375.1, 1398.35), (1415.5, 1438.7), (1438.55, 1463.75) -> -0.12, 16.1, 18.6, 17.7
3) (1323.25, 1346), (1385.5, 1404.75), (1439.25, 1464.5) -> 0.06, 20.2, 18.5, 19.3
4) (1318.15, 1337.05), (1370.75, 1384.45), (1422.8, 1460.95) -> 0.29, 20.1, 19.2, 19.7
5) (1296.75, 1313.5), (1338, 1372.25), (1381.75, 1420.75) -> -0.07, 18.6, 18.1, 18.4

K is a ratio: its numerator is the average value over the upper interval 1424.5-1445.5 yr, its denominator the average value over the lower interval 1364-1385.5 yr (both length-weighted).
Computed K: 1.2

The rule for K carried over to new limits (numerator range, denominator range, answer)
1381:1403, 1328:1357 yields 0.85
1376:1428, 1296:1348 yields 0.91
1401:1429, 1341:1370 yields 0.97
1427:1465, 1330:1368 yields 0.95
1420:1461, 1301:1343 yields 0.98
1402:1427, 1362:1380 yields 1.10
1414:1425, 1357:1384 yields 1.13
